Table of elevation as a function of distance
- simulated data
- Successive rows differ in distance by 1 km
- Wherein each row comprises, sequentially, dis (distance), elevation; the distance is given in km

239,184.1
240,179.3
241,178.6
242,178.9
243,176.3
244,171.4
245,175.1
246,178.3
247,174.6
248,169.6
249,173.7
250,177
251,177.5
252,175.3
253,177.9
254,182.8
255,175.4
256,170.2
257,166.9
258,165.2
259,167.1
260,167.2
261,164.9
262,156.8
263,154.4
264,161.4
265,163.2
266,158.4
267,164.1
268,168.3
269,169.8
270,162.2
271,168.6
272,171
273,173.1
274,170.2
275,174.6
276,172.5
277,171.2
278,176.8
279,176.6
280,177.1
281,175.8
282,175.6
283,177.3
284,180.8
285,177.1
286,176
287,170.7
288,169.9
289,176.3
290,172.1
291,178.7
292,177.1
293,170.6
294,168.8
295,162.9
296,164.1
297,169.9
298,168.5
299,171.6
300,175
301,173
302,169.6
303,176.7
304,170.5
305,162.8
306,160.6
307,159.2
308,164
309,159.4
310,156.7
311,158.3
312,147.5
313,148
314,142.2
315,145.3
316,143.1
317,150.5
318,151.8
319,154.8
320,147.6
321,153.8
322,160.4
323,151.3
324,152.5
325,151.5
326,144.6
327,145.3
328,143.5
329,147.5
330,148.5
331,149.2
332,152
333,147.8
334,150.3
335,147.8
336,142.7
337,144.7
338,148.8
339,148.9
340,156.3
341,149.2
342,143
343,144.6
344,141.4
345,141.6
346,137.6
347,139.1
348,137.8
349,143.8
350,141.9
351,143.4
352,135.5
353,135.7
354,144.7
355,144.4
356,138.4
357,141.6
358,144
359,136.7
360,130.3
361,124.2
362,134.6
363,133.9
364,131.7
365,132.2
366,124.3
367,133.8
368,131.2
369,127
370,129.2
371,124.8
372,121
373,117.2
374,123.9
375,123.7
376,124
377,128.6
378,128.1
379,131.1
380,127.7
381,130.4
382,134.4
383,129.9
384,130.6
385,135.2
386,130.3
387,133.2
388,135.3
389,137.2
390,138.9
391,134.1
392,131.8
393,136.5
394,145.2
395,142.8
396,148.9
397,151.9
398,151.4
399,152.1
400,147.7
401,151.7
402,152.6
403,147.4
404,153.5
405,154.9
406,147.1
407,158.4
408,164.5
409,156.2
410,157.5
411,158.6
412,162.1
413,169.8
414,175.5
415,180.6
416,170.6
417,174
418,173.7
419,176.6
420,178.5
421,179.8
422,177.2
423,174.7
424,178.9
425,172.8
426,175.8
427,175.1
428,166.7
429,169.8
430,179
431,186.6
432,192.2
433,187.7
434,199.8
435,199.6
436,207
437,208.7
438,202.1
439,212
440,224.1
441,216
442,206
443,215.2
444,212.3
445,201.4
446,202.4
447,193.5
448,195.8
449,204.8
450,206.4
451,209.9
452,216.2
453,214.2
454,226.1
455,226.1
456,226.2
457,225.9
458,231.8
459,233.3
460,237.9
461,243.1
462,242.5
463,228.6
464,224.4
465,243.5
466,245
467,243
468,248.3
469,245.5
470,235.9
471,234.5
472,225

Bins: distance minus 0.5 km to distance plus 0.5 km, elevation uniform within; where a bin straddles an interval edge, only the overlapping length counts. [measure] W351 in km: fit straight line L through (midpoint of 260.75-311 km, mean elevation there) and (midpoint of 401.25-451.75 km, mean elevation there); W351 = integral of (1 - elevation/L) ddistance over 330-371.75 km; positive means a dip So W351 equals 8.5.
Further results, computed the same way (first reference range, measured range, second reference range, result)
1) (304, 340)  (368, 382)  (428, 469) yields 4.0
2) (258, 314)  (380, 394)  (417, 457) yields 4.0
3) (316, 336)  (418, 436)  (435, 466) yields 2.1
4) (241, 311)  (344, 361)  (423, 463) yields 4.3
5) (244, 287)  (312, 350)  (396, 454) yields 6.1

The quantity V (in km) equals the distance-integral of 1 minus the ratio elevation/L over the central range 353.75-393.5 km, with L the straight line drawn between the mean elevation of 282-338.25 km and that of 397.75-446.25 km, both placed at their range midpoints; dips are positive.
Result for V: 9.0 km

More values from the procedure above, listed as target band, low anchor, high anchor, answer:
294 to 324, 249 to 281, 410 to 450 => 2.6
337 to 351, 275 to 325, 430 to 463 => 2.7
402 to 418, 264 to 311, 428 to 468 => 3.2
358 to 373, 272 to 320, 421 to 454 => 4.3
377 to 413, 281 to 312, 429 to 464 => 9.8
